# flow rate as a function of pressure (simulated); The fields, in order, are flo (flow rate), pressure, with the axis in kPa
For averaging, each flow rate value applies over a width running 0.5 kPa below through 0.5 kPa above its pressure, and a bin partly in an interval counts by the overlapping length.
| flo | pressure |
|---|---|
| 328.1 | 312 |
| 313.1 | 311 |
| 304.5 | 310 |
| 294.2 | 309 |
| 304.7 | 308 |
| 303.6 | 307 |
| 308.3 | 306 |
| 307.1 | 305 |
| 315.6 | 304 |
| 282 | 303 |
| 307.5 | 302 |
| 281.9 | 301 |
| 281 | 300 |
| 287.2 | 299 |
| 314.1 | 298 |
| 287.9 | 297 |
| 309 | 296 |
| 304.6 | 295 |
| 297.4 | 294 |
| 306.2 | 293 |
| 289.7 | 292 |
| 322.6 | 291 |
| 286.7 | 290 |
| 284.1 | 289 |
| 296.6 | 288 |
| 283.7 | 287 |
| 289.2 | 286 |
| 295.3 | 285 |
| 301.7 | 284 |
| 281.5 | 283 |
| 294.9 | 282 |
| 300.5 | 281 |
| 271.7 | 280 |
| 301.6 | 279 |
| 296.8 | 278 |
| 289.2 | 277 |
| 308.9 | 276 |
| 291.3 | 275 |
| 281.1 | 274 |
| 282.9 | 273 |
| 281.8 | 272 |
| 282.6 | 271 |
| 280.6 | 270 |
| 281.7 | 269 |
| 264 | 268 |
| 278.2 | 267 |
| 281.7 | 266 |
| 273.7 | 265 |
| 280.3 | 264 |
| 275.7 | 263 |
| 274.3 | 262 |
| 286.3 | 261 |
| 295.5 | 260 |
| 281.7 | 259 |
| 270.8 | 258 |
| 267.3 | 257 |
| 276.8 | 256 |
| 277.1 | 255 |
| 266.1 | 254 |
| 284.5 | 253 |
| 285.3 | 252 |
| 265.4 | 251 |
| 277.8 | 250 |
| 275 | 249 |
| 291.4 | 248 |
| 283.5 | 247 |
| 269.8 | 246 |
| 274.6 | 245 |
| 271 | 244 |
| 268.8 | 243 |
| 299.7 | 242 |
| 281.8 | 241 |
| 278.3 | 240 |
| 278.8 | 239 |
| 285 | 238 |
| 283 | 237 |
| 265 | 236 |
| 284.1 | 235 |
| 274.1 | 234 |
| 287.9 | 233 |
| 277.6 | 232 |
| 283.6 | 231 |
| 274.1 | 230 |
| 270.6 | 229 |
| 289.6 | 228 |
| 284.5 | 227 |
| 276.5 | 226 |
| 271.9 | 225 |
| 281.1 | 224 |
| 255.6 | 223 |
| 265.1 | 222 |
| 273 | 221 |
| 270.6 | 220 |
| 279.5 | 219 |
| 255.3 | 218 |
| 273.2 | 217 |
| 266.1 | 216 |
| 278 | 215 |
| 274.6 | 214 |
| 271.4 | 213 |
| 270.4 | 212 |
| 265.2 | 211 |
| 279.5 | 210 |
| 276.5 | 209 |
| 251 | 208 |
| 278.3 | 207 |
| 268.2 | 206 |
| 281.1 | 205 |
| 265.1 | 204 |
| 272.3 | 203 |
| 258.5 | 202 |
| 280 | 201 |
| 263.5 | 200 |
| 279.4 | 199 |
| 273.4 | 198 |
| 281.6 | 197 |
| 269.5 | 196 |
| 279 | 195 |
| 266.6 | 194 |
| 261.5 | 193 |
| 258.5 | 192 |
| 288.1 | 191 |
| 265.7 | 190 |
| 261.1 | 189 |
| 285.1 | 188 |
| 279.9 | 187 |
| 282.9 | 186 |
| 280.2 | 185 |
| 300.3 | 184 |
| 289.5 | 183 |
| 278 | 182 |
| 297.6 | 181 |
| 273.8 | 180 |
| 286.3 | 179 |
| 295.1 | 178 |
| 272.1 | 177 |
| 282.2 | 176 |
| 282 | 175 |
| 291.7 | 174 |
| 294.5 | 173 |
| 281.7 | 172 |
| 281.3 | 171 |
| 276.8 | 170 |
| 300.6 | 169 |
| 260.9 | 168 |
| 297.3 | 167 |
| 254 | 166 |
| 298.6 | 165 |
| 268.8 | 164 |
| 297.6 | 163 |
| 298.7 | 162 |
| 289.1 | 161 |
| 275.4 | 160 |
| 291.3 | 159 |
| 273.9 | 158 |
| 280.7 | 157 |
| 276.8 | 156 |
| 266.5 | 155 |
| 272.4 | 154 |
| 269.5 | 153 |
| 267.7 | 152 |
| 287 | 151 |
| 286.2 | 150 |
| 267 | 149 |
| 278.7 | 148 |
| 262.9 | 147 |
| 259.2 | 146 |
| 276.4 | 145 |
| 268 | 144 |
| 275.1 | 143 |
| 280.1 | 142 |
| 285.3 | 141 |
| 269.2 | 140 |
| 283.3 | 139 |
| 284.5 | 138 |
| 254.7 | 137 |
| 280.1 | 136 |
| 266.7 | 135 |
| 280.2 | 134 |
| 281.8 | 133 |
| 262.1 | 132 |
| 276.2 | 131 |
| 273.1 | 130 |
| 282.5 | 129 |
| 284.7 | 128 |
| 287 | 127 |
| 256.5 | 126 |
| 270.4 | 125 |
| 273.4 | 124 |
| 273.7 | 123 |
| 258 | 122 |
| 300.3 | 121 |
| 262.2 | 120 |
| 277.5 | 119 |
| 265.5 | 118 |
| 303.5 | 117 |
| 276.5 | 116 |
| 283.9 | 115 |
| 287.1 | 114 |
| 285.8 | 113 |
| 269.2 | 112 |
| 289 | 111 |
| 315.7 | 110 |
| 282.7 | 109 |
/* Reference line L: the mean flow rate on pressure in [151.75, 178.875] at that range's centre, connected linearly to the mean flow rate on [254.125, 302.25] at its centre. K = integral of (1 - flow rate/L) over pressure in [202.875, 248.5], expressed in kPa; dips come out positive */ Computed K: 1.6 kPa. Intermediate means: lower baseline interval 282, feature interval 275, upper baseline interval 288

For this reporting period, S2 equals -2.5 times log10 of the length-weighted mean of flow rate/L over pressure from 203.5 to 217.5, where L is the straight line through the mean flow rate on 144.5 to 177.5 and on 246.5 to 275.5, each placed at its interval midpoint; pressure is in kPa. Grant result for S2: 0.03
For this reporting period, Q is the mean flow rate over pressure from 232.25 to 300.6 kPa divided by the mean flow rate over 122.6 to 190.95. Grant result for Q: 1.02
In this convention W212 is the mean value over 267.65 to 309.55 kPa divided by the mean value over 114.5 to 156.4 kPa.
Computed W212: 1.07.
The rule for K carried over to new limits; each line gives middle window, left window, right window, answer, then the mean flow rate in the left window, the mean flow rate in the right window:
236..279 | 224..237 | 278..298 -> 0.90 kPa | 279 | 296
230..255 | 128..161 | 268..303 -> 0.72 kPa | 275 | 292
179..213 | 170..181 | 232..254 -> 0.96 kPa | 284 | 279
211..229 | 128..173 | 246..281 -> 0.48 kPa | 278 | 281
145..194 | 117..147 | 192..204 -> -1.32 kPa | 274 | 271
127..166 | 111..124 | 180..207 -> 0.09 kPa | 279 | 276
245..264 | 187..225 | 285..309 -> 0.48 kPa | 271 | 298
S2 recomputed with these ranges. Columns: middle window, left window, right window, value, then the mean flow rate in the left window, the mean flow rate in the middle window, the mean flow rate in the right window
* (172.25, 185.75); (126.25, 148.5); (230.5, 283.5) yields -0.035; 275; 286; 281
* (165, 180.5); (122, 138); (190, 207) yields -0.040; 273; 283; 272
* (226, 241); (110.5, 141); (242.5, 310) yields 0.019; 277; 280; 288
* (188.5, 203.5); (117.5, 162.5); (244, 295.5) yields 0.035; 275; 271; 285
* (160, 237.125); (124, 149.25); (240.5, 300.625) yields 0.009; 274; 277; 286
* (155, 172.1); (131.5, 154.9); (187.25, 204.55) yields -0.037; 274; 282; 271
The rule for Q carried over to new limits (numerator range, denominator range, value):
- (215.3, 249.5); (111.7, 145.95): 1.00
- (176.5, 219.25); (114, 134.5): 0.99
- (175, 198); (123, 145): 1.01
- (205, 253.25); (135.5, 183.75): 0.99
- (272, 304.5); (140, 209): 1.06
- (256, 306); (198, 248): 1.05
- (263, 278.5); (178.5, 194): 1.02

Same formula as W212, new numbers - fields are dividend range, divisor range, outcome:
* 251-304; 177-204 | 1.04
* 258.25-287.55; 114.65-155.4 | 1.04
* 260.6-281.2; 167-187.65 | 1.00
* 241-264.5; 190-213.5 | 1.03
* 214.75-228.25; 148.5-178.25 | 0.97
